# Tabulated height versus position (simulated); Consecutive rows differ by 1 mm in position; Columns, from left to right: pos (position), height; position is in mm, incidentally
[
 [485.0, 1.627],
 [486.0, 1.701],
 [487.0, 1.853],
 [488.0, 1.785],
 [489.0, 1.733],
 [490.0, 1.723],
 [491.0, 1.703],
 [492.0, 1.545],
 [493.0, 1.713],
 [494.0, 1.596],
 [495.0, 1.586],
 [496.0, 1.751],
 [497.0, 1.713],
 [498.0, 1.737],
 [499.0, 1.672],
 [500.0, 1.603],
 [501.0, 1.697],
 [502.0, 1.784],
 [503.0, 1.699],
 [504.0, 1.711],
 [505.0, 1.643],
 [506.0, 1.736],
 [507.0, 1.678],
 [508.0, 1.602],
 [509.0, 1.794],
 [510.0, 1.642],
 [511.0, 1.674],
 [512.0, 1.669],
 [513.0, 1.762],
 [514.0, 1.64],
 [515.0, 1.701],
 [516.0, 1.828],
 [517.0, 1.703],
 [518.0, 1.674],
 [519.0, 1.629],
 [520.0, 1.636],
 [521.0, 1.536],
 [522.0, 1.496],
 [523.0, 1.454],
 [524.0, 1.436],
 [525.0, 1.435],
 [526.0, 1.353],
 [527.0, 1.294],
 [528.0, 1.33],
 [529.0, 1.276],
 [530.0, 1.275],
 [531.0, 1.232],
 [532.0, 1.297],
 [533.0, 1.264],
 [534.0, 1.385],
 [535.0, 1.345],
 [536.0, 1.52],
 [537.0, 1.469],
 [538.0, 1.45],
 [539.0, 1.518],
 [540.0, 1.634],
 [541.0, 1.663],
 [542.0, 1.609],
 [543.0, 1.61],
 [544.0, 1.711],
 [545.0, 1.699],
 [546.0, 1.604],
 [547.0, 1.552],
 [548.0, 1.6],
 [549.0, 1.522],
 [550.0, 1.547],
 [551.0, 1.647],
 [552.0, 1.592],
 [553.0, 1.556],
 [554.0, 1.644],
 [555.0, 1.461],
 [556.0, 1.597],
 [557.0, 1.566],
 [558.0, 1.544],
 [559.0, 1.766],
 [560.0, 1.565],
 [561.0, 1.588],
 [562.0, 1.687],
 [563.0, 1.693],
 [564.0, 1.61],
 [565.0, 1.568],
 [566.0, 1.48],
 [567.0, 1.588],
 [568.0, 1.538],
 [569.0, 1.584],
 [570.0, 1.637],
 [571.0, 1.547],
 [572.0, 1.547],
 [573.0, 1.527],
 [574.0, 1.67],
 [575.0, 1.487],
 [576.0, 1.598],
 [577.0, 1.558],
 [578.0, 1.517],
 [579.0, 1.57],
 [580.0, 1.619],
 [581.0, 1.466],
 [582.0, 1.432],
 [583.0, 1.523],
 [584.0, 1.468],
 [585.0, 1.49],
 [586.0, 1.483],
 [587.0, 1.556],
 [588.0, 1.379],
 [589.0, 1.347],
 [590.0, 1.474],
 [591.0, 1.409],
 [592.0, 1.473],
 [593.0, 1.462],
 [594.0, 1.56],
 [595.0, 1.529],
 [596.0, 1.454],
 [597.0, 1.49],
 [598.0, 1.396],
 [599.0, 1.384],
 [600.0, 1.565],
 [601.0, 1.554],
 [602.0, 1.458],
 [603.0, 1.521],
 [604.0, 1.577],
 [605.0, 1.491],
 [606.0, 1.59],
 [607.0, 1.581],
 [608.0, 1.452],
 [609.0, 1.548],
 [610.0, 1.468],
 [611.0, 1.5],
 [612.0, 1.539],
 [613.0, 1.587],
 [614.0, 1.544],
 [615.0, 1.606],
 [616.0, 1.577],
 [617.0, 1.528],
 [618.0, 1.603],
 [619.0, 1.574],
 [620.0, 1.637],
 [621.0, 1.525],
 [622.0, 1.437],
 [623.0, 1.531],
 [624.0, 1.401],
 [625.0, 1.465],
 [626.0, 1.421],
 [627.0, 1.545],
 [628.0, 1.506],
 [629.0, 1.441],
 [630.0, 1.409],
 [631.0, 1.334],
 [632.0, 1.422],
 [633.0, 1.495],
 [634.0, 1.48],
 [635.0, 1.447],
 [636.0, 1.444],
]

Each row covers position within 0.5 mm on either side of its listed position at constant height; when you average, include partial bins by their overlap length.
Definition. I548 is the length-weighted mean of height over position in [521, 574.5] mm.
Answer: 1.52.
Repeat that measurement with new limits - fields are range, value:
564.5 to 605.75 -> 1.51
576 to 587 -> 1.52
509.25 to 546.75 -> 1.53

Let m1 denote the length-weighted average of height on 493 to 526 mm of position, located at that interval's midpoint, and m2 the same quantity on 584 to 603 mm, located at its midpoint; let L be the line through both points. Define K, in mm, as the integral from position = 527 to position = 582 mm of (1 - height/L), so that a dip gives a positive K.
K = 0.6 mm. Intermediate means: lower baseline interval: 1.65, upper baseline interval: 1.47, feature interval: 1.54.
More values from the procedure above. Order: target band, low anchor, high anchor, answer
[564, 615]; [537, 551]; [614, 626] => 1.2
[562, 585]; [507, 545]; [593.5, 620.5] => -0.4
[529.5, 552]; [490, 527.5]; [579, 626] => 1.2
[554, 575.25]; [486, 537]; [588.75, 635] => -0.6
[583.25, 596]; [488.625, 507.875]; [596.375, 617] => 0.6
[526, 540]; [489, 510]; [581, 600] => 2.1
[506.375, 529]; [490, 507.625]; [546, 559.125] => 0.9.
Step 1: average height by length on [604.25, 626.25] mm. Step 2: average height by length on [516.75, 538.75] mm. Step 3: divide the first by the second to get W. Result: 1.07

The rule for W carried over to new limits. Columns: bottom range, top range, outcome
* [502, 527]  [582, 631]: 0.92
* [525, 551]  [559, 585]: 1.06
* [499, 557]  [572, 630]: 0.97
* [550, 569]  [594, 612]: 0.95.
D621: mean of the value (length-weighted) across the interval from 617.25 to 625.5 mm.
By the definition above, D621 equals 1.52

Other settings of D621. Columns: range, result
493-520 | 1.69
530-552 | 1.51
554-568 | 1.59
